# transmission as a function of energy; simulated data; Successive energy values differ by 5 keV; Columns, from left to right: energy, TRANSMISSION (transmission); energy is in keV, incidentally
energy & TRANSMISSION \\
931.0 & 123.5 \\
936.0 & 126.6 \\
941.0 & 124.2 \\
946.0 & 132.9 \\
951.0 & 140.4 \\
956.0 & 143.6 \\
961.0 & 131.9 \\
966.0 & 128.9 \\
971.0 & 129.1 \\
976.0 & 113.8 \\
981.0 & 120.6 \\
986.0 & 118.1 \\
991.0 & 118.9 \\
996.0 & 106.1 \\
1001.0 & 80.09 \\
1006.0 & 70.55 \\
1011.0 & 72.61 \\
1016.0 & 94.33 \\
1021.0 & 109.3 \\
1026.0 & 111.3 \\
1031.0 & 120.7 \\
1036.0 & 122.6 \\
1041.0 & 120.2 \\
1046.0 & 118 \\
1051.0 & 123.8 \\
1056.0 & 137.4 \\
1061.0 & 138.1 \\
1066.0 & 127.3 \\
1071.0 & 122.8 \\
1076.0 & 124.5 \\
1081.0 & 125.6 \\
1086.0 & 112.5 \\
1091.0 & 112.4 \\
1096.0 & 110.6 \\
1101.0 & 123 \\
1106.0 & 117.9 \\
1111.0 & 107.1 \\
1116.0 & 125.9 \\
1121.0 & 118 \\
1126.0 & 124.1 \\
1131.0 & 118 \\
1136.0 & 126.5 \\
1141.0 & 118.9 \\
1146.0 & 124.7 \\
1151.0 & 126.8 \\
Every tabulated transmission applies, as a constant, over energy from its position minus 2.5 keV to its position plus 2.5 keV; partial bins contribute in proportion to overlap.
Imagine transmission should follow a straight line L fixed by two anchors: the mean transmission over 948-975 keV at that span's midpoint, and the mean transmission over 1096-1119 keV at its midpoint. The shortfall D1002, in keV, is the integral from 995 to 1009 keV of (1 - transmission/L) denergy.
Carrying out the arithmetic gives 5.0 keV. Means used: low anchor 134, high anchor 118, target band 82.9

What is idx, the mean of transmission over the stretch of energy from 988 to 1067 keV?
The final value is 110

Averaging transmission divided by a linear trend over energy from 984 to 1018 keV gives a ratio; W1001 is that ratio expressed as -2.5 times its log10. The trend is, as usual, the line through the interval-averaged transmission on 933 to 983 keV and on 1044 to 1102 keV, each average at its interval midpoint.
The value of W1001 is 0.33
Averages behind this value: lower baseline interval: 129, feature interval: 94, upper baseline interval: 123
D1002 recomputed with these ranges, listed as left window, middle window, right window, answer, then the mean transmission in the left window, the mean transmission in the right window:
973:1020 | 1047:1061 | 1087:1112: -2.9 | 100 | 115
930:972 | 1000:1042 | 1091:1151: 8.7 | 132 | 120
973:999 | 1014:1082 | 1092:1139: -2.5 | 115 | 119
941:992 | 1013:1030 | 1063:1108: 2.6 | 128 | 120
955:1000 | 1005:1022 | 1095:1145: 4.9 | 121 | 119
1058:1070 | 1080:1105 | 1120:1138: 2.2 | 132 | 122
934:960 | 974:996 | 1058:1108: 2.3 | 134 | 122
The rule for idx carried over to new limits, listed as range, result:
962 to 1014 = 107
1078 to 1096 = 116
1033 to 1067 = 127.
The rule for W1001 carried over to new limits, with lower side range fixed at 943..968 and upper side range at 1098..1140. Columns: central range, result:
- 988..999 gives 0.18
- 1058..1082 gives -0.03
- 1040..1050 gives 0.06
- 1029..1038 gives 0.06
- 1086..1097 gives 0.10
